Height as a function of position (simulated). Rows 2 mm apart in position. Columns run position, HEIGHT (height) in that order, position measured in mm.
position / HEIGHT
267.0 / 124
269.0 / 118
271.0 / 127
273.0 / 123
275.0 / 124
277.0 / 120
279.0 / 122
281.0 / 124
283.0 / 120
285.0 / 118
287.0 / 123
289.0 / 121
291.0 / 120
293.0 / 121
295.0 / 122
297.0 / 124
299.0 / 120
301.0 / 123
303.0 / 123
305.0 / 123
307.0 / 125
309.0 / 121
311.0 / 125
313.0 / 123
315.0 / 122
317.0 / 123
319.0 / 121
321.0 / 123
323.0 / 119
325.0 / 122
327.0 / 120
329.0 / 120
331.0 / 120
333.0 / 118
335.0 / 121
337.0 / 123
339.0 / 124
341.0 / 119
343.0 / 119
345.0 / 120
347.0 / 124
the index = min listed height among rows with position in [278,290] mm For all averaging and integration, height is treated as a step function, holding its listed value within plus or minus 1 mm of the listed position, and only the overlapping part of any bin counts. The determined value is 118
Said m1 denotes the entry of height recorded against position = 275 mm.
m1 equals 124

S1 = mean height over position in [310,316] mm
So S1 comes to 123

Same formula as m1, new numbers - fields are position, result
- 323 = 119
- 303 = 123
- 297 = 124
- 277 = 120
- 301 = 123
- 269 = 118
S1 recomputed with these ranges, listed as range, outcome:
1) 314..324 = 122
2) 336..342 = 122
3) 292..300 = 122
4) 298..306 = 122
